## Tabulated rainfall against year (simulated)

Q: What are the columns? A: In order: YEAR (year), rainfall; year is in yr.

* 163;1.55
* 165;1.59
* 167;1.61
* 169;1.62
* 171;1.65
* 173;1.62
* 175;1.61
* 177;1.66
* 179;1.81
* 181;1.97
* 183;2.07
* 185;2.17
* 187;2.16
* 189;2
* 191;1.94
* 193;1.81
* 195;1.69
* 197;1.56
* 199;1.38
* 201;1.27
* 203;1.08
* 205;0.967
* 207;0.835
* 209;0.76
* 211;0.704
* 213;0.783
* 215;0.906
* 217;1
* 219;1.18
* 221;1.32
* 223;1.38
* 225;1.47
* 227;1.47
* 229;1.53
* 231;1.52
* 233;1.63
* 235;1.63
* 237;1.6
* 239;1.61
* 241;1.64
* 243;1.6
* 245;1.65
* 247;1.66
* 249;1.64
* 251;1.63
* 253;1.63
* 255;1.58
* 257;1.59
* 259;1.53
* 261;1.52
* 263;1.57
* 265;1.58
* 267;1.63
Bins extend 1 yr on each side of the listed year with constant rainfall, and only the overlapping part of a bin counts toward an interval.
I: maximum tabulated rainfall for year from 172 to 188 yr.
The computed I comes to 2.17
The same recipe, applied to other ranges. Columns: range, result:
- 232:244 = 1.64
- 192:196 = 1.81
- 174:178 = 1.66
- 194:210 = 1.69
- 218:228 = 1.47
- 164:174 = 1.65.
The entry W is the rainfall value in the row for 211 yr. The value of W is 0.704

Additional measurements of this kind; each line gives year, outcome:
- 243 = 1.6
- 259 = 1.53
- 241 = 1.64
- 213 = 0.783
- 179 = 1.81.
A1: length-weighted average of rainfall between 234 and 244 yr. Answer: 1.62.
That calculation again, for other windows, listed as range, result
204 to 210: 0.854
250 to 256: 1.61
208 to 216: 0.788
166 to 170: 1.62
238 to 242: 1.62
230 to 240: 1.6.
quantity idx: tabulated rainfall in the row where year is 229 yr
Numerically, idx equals 1.53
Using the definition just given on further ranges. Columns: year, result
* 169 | 1.62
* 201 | 1.27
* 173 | 1.62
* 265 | 1.58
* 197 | 1.56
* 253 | 1.63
